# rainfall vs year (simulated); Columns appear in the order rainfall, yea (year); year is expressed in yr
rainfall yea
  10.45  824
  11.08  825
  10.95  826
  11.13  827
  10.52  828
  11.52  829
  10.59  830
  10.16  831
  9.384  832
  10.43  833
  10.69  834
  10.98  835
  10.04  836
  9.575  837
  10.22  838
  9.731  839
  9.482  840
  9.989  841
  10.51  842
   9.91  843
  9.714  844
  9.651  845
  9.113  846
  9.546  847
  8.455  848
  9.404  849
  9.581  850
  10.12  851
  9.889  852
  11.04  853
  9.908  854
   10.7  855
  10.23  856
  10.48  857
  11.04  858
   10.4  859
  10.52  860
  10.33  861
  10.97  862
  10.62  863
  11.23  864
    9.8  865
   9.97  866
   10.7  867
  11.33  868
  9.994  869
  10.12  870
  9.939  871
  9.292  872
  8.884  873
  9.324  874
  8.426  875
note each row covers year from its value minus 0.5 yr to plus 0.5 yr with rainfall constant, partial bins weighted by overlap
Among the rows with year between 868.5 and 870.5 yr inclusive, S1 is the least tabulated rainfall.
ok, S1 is 9.994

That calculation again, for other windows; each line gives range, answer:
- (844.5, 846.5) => 9.113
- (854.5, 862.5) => 10.23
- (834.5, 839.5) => 9.575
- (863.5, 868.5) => 9.8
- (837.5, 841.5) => 9.482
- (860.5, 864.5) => 10.33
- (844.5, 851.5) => 8.455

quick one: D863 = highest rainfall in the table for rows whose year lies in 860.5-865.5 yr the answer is 11.23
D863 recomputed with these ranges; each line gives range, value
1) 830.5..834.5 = 10.69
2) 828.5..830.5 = 11.52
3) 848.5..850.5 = 9.581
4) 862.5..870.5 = 11.33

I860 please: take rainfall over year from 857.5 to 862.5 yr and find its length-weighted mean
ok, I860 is 10.7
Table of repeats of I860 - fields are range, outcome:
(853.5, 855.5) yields 10.3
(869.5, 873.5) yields 9.56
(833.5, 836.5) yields 10.6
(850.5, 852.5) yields 10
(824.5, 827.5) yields 11.1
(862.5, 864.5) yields 10.9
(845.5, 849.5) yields 9.13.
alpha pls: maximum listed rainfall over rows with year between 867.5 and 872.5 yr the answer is 11.33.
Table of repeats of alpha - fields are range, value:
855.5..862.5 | 11.04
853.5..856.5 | 10.7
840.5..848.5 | 10.51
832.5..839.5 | 10.98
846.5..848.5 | 9.546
